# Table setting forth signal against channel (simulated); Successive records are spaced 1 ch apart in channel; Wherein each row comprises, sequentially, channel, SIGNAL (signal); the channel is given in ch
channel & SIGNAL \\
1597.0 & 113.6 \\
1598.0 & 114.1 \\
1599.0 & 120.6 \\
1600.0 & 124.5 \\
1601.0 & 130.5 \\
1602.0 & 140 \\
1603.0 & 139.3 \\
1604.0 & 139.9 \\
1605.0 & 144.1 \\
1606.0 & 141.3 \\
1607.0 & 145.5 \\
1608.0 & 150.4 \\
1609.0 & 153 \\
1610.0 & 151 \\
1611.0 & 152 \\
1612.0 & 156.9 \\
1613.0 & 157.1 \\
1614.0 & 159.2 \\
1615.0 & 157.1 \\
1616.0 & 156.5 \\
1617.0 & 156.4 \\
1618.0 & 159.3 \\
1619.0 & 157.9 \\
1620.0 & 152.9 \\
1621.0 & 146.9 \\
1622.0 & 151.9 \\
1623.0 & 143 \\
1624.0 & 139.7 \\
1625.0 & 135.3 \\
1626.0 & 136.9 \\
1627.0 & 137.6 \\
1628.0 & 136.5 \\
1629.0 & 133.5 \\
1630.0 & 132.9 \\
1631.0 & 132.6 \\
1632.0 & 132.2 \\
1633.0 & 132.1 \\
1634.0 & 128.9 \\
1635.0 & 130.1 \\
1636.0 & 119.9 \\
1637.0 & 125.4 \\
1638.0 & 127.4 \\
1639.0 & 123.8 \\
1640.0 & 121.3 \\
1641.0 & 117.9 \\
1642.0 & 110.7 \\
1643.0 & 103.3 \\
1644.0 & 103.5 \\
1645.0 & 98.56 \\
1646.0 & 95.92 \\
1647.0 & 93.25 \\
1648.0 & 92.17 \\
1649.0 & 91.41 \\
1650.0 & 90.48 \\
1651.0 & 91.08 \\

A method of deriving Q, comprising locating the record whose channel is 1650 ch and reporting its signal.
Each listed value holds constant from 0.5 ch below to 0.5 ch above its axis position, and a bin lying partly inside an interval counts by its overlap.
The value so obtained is 90.48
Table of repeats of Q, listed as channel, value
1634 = 128.9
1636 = 119.9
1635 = 130.1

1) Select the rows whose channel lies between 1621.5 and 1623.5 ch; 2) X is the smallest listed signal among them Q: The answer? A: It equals 143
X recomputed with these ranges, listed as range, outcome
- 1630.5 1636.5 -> 119.9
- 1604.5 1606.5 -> 141.3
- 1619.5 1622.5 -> 146.9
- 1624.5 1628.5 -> 135.3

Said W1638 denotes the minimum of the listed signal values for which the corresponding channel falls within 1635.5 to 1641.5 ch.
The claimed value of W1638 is 117.9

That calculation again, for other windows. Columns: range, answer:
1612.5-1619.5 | 156.4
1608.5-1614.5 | 151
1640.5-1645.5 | 98.56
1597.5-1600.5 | 114.1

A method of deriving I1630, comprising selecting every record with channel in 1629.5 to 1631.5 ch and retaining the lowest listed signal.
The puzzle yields 132.6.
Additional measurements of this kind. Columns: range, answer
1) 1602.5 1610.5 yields 139.3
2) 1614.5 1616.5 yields 156.5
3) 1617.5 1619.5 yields 157.9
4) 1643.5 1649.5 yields 91.41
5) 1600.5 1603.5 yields 130.5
